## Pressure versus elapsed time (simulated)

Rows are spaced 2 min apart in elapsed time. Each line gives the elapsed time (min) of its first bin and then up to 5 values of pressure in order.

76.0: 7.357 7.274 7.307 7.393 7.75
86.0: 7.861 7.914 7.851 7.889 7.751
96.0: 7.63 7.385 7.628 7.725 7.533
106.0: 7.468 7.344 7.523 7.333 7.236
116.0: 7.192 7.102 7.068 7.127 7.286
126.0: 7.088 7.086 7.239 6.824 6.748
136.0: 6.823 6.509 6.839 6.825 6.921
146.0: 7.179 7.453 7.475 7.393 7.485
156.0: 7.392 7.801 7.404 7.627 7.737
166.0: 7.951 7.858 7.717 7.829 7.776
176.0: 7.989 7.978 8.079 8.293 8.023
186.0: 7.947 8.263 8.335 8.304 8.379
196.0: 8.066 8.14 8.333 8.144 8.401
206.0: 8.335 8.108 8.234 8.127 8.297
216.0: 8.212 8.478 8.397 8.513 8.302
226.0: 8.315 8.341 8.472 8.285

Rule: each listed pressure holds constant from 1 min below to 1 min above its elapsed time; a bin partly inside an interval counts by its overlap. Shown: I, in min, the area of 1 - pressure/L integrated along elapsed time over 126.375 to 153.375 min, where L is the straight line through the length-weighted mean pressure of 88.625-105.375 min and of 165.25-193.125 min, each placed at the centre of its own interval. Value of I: 2.8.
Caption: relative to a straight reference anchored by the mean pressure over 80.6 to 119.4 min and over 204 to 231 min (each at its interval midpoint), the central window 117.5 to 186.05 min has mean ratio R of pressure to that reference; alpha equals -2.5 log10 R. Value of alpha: 0.07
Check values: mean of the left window 7.55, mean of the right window 8.32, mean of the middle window 7.42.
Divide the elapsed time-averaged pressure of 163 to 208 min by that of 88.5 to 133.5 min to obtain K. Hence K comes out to 1.1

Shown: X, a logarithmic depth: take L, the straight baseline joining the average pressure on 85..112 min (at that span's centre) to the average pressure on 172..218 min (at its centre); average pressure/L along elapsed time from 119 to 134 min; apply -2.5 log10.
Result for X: 0.10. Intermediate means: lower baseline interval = 7.64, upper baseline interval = 8.17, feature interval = 7.08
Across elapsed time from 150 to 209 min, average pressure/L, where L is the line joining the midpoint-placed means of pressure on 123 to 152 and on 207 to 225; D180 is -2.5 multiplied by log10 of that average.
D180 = -0.03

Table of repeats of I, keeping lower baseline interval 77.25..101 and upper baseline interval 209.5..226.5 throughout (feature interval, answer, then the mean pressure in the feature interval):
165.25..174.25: 0.27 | 7.83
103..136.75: 2.69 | 7.18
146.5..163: 1.02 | 7.49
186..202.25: -0.07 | 8.23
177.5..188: 0.06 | 8.09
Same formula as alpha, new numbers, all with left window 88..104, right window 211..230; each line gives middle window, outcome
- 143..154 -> 0.09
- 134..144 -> 0.17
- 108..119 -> 0.07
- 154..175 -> 0.05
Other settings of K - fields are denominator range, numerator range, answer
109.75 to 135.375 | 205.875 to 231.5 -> 1.17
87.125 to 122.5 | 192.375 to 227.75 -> 1.11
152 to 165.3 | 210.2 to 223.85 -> 1.10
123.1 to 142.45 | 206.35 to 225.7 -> 1.20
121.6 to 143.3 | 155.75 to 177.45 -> 1.12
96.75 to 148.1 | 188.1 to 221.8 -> 1.15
